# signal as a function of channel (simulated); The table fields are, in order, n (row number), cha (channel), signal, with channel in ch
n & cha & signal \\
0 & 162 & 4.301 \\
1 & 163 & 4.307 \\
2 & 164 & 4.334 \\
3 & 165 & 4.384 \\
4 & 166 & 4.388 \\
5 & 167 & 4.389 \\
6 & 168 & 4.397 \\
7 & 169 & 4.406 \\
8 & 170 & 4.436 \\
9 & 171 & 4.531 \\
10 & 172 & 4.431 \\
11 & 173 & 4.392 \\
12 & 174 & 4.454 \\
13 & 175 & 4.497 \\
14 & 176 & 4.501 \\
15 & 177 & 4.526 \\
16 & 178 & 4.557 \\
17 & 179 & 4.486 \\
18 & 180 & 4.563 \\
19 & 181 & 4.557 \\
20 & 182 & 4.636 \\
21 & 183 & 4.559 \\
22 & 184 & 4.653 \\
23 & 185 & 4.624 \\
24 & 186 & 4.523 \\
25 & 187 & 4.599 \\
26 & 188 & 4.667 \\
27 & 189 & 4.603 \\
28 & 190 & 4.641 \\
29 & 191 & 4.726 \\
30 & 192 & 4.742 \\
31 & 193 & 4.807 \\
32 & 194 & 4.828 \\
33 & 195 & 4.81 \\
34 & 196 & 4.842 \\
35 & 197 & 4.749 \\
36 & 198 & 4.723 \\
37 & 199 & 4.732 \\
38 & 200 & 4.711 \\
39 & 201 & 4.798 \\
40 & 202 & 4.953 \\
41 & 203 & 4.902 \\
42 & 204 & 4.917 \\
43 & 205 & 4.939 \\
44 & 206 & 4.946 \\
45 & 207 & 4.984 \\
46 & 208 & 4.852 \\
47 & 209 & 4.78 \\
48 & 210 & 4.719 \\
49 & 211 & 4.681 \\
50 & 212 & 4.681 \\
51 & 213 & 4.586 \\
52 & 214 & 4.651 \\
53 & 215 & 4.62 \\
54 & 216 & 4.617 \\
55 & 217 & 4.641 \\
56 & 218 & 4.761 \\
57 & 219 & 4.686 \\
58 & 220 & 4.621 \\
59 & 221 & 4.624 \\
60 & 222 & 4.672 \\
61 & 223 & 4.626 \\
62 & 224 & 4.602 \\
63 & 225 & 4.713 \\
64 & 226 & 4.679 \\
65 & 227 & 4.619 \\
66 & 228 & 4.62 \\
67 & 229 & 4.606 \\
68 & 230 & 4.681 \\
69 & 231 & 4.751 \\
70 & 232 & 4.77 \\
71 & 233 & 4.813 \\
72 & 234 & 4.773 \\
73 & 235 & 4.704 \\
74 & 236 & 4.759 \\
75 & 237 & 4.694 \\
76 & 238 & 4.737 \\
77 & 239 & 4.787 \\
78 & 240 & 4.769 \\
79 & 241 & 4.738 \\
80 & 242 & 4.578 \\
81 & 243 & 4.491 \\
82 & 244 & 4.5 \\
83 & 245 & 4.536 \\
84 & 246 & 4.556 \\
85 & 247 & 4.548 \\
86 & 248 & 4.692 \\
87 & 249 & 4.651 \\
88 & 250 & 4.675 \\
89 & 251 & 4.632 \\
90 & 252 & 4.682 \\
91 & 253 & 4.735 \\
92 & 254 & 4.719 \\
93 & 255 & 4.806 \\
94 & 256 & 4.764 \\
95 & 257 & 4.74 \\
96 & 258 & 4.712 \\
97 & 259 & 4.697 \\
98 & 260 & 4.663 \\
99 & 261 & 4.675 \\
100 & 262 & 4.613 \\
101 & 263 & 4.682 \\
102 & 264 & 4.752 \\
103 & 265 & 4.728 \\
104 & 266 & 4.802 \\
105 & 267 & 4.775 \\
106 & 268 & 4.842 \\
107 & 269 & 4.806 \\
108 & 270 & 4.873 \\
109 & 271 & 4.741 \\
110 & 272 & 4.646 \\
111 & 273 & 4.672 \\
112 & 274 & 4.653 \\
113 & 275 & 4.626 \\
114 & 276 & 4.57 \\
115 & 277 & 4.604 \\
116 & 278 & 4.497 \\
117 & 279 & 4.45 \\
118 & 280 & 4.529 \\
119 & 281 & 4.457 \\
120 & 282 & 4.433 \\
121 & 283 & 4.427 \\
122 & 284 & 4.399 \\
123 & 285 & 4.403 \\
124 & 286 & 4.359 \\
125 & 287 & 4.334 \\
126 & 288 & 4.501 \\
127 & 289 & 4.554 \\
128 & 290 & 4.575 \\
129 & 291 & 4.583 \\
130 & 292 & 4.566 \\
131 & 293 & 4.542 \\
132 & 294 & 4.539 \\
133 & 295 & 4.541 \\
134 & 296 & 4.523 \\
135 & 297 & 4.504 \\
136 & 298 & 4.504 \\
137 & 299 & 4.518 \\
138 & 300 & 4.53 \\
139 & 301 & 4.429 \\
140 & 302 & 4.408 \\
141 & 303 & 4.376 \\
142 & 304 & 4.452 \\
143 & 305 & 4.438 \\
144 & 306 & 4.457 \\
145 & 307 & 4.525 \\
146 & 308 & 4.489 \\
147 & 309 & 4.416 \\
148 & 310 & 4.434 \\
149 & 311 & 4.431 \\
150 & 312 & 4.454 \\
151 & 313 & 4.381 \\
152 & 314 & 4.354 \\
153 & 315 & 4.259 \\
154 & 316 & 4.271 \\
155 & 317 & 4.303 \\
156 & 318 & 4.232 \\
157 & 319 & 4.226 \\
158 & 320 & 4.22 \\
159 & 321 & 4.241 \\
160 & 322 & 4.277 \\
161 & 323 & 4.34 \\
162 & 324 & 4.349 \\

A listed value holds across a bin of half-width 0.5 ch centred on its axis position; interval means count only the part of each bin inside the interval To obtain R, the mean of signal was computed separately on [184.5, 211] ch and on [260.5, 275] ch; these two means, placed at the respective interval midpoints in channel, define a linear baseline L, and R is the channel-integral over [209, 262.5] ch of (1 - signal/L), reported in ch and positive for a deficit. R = 0.84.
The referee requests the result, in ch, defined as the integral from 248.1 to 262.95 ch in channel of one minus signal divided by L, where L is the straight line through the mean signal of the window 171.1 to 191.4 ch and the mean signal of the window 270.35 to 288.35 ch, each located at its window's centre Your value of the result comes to -0.5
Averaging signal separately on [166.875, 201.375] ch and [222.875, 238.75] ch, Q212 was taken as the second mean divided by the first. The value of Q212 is 1.0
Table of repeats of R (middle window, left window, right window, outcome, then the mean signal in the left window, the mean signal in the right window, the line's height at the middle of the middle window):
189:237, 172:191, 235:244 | -1.13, 4.56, 4.68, 4.63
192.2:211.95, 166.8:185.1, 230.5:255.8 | -1.06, 4.5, 4.68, 4.57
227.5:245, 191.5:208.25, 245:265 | 0.17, 4.84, 4.68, 4.73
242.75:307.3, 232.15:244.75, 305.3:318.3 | -0.67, 4.69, 4.39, 4.54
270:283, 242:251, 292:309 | -0.14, 4.58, 4.49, 4.53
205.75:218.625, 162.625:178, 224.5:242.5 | -0.31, 4.43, 4.71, 4.62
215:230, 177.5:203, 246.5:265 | 0.13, 4.69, 4.69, 4.69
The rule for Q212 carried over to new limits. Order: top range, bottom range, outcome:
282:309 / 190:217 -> 0.94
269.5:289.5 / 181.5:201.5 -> 0.97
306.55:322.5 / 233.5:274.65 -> 0.92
